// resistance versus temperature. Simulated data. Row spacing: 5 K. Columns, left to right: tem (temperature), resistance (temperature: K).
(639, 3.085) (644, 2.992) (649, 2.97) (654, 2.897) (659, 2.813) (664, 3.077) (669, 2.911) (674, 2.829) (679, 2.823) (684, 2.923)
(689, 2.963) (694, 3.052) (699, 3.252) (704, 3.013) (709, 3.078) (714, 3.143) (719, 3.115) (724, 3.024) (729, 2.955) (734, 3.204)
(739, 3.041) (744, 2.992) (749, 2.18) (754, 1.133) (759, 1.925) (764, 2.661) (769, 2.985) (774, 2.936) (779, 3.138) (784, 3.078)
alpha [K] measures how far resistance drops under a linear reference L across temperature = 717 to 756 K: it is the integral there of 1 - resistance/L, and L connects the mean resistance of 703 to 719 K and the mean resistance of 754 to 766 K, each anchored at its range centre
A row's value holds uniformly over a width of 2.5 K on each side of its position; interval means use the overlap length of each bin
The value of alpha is -2.4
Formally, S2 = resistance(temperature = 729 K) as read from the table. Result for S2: 2.955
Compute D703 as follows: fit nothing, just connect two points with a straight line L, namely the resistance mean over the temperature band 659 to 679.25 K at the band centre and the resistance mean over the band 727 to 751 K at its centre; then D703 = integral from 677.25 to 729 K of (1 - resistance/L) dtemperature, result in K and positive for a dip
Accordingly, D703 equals -2.5 K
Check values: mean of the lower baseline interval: 2.91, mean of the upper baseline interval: 2.89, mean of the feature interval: 3.04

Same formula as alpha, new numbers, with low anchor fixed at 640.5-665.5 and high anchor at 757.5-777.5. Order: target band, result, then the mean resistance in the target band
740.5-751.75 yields 0.59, 2.59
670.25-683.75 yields 0.21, 2.85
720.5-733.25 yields -1.14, 3.03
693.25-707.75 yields -1.37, 3.11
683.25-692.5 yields -0.28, 2.96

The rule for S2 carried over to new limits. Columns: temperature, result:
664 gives 3.077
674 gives 2.829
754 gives 1.133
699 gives 3.252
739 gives 3.041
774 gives 2.936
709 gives 3.078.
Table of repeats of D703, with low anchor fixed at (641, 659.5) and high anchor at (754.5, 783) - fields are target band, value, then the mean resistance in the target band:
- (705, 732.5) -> -3.0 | 3.07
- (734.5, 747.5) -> -1.3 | 2.98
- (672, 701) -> -1.3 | 2.97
